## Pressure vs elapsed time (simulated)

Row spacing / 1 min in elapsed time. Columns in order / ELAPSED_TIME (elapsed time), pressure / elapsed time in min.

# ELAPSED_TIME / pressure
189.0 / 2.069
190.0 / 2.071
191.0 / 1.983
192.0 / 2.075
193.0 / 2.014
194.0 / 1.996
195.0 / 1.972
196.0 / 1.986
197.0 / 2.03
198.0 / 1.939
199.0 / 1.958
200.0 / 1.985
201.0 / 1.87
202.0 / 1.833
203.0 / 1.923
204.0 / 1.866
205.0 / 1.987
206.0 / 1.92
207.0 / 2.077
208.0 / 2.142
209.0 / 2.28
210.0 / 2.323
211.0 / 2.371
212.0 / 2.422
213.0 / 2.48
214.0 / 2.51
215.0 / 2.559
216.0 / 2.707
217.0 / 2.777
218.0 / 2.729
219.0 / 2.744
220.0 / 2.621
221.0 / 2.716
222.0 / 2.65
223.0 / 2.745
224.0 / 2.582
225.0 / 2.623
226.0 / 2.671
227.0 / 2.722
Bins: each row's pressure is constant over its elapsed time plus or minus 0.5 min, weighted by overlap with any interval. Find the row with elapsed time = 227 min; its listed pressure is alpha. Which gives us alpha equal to 2.722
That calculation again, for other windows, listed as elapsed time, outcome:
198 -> 1.939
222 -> 2.65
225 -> 2.623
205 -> 1.987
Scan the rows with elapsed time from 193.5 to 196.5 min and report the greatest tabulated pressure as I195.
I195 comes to 1.996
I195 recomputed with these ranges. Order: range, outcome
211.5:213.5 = 2.48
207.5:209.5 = 2.28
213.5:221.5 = 2.777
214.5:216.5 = 2.707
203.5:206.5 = 1.987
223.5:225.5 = 2.623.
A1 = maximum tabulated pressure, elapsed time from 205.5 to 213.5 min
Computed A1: 2.48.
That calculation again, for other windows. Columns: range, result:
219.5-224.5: 2.745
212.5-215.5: 2.559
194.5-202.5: 2.03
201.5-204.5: 1.923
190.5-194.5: 2.075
